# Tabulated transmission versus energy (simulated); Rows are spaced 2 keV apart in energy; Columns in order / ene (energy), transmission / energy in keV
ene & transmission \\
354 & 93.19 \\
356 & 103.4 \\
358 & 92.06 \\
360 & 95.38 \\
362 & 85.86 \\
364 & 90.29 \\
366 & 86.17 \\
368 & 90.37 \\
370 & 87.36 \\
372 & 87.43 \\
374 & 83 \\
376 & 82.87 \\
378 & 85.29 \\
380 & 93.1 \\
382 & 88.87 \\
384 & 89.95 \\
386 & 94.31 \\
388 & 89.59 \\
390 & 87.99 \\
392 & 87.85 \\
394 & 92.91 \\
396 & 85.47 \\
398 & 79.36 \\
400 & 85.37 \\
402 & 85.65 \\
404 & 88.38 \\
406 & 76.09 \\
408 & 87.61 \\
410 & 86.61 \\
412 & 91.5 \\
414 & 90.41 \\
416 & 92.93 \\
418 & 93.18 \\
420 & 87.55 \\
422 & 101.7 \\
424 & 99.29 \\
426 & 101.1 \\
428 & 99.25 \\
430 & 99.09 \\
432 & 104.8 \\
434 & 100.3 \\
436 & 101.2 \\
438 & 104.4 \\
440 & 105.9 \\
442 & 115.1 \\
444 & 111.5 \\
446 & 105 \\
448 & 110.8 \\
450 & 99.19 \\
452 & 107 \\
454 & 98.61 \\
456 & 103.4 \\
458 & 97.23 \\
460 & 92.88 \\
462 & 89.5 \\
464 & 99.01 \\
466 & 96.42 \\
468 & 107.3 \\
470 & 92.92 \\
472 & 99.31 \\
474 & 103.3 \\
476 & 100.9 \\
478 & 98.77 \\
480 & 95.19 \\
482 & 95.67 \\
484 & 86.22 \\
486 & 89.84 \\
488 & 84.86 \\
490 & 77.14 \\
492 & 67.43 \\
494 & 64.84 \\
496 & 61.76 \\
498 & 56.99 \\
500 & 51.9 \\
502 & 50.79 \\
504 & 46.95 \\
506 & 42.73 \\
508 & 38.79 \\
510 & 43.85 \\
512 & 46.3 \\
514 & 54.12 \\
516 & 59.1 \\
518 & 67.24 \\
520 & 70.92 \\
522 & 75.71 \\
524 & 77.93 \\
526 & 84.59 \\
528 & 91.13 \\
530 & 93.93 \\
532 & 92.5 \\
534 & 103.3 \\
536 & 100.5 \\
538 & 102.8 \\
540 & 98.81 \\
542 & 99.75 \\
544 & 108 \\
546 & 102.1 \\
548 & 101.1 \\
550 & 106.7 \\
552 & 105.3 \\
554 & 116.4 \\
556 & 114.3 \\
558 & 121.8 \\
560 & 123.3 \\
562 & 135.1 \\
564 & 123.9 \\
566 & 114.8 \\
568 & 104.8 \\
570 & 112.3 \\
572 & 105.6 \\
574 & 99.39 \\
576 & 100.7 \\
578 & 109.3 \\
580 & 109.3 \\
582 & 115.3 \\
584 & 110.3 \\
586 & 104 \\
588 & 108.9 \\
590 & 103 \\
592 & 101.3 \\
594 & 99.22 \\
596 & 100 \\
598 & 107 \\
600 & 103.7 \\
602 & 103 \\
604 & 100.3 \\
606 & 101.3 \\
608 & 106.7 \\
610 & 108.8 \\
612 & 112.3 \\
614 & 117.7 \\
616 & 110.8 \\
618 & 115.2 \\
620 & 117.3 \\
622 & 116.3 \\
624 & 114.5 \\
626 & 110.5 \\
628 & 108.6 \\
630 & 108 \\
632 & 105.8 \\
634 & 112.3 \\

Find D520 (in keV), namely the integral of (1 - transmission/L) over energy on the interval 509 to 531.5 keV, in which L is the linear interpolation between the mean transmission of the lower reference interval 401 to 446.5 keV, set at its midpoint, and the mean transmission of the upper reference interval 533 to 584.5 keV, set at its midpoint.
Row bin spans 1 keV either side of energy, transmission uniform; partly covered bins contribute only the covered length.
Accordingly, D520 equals 7.6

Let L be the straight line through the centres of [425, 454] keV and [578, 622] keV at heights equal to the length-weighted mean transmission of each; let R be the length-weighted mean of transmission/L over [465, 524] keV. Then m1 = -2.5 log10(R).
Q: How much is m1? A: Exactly 0.39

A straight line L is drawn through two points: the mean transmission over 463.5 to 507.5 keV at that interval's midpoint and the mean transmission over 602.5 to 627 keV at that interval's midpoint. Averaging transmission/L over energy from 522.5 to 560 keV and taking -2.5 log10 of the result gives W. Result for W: -0.090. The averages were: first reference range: 79.8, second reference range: 111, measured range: 101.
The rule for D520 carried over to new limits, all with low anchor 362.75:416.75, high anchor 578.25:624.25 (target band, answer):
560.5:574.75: -1.3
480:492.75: 1.6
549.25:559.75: -1.0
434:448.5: -2.3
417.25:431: -1.0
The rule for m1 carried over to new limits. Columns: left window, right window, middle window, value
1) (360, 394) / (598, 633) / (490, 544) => 0.37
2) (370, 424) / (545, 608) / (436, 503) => 0.05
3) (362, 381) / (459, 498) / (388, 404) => 0.01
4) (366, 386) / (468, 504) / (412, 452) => -0.20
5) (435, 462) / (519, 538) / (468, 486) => 0.02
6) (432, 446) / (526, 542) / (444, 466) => 0.04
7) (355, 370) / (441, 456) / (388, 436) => 0.10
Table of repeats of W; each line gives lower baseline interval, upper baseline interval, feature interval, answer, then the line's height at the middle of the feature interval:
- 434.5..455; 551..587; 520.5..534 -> 0.26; 110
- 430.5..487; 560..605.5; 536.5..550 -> 0.03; 106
